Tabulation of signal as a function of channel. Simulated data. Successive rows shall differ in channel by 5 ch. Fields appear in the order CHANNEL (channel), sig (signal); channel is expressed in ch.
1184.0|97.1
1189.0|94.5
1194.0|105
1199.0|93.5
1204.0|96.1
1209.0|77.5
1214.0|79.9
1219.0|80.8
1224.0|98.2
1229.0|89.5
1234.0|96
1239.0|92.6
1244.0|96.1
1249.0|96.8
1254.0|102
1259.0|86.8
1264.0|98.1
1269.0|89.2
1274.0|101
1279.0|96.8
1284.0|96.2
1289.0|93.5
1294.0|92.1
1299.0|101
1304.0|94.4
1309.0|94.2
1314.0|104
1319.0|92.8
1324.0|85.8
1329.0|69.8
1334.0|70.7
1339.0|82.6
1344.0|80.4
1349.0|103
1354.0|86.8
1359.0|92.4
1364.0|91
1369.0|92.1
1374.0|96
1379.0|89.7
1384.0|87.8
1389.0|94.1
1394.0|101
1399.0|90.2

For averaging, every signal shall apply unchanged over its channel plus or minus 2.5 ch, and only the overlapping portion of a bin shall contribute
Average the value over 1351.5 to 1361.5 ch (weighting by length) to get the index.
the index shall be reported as 89.6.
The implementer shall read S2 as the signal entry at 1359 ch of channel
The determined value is 92.4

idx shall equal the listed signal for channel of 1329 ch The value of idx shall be 69.8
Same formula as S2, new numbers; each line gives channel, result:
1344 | 80.4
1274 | 101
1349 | 103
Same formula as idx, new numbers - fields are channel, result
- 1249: 96.8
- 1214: 79.9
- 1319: 92.8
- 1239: 92.6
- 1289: 93.5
